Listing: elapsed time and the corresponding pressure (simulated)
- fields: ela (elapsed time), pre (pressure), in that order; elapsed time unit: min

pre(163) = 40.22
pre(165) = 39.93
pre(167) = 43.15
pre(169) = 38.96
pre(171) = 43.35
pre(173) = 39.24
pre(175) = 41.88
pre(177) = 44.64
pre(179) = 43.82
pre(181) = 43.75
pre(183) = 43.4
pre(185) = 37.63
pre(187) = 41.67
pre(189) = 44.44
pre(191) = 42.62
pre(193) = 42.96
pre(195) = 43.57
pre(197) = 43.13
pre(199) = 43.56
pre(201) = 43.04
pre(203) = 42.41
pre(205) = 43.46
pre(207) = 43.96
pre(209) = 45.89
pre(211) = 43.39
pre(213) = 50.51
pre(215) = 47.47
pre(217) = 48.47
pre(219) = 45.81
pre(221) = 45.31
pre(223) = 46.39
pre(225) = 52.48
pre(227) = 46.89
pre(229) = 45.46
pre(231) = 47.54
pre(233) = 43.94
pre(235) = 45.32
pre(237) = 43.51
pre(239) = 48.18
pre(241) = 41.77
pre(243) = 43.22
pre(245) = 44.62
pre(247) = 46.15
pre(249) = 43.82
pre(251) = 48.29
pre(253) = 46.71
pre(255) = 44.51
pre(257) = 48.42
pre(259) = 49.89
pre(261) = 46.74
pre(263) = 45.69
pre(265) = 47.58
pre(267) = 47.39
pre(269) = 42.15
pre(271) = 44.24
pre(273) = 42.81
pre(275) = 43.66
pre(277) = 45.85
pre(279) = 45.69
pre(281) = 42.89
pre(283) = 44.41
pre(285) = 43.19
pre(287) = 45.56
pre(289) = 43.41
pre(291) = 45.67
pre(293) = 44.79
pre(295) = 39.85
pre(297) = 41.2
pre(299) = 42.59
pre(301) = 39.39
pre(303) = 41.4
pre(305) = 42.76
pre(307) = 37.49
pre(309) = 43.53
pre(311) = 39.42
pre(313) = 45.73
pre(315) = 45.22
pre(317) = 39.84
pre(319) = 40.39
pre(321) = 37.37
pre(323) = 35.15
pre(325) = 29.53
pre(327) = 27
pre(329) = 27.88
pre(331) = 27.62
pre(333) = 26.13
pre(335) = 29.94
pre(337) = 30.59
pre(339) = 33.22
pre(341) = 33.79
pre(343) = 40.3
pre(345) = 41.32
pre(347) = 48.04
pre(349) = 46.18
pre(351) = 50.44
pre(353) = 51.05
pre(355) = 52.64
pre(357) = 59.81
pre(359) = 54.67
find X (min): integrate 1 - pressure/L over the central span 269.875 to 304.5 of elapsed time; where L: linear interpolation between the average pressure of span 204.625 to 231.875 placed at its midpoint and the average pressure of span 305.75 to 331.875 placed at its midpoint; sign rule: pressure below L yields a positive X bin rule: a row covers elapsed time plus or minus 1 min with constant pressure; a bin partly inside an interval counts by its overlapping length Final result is -3.0 min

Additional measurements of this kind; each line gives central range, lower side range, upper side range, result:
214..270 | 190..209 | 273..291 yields -3.02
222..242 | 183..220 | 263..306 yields -1.00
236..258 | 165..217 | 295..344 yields -2.72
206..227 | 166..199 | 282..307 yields -2.21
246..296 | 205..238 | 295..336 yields -4.53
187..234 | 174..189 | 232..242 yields -1.79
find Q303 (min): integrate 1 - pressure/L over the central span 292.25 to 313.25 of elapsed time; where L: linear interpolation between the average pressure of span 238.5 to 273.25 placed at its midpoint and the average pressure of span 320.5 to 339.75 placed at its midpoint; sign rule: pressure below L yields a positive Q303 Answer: -3.3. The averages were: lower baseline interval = 45.7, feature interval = 41.5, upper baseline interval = 30.2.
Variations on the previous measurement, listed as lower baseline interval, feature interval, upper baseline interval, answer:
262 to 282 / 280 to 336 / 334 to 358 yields 6.5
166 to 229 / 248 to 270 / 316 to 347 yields -4.0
